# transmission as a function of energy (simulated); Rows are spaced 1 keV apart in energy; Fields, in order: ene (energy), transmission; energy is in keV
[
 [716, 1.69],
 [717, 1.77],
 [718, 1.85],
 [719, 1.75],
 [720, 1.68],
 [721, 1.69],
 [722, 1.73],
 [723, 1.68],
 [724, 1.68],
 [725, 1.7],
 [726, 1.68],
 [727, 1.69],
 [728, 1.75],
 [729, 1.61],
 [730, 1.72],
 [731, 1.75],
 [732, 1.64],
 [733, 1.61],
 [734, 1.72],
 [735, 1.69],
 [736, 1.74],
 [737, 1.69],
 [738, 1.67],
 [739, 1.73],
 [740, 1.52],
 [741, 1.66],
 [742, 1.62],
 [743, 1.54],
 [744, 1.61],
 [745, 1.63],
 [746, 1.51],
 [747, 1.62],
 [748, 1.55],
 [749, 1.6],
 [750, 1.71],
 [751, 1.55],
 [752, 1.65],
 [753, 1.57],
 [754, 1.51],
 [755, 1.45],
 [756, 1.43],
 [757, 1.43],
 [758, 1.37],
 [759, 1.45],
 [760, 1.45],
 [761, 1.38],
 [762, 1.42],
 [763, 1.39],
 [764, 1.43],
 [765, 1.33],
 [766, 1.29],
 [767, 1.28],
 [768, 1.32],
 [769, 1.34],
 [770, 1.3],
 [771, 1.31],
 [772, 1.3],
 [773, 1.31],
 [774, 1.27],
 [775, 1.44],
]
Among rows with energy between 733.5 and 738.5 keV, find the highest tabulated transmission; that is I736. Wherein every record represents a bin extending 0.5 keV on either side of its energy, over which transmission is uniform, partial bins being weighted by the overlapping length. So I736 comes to 1.74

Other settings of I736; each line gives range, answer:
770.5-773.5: 1.31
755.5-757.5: 1.43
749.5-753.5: 1.71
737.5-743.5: 1.73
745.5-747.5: 1.62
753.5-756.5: 1.51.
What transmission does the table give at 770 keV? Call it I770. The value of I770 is 1.3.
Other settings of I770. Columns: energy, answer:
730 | 1.72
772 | 1.3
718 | 1.85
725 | 1.7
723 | 1.68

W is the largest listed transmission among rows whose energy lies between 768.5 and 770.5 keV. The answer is 1.34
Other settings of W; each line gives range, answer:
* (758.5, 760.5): 1.45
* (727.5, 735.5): 1.75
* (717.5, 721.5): 1.85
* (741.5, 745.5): 1.63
